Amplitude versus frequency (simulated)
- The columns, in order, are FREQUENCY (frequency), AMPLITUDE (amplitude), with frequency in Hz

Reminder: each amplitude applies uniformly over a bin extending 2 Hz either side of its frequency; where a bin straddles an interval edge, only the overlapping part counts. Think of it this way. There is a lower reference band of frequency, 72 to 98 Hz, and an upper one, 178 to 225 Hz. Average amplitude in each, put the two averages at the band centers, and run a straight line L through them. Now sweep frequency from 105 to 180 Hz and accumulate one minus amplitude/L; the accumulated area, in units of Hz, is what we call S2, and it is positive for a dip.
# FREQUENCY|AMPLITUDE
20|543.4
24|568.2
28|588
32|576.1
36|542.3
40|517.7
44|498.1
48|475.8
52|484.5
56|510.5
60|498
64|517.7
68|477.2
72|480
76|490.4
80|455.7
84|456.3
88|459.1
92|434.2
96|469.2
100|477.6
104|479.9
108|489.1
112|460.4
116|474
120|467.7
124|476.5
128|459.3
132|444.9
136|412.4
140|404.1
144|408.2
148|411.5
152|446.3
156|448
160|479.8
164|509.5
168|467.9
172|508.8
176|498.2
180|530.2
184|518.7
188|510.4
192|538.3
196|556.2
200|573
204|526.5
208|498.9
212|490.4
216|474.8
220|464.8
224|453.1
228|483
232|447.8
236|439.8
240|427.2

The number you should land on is 3.95 Hz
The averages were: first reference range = 462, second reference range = 513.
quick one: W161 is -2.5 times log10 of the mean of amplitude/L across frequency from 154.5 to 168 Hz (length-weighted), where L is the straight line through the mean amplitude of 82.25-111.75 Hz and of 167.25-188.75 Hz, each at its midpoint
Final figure 0.046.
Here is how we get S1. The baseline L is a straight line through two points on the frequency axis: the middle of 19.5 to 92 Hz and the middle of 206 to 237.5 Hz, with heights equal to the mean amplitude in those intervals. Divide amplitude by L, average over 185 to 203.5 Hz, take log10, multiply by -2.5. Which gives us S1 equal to -0.14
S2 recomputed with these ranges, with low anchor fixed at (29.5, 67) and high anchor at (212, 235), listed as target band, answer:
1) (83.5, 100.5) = 1.5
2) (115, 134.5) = 1.2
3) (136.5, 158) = 2.8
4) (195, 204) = -1.6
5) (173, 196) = -2.2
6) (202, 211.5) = -0.8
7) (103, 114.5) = 0.5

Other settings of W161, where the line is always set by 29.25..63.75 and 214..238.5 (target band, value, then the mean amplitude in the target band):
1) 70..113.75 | 0.07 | 468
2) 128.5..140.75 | 0.15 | 427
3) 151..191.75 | -0.04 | 495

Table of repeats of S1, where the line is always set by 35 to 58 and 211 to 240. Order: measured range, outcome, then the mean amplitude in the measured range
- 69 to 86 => 0.06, 471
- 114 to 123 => 0.03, 471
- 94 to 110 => 0.03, 479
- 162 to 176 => -0.05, 496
